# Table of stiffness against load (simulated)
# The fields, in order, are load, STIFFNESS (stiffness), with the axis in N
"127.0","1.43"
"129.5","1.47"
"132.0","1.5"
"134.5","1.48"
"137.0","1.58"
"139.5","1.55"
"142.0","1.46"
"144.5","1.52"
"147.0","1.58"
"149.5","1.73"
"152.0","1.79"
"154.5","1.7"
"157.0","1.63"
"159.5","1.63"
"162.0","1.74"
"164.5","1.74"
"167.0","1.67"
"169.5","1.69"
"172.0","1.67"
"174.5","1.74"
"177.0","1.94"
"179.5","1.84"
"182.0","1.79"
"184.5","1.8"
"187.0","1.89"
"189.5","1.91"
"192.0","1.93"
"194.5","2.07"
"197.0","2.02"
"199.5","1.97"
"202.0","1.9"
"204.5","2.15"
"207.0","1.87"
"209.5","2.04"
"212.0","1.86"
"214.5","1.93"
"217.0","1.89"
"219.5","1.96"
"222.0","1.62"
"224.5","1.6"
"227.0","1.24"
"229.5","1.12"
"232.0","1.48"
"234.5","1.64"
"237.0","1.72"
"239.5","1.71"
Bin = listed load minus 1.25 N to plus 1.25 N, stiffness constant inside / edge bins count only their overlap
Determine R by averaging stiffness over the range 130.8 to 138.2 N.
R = 1.52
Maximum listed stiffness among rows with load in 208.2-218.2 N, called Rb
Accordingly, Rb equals 2.04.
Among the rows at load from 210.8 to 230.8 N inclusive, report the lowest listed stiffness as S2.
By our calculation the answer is 1.12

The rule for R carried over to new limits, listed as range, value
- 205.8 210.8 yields 1.95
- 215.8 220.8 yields 1.92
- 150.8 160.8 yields 1.69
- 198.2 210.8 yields 1.99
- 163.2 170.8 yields 1.7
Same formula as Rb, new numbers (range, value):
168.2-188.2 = 1.94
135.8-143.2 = 1.58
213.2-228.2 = 1.96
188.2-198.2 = 2.07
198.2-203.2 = 1.97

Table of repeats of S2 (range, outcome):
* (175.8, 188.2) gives 1.79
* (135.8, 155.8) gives 1.46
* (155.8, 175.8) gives 1.63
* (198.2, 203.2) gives 1.9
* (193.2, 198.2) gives 2.02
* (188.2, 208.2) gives 1.87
